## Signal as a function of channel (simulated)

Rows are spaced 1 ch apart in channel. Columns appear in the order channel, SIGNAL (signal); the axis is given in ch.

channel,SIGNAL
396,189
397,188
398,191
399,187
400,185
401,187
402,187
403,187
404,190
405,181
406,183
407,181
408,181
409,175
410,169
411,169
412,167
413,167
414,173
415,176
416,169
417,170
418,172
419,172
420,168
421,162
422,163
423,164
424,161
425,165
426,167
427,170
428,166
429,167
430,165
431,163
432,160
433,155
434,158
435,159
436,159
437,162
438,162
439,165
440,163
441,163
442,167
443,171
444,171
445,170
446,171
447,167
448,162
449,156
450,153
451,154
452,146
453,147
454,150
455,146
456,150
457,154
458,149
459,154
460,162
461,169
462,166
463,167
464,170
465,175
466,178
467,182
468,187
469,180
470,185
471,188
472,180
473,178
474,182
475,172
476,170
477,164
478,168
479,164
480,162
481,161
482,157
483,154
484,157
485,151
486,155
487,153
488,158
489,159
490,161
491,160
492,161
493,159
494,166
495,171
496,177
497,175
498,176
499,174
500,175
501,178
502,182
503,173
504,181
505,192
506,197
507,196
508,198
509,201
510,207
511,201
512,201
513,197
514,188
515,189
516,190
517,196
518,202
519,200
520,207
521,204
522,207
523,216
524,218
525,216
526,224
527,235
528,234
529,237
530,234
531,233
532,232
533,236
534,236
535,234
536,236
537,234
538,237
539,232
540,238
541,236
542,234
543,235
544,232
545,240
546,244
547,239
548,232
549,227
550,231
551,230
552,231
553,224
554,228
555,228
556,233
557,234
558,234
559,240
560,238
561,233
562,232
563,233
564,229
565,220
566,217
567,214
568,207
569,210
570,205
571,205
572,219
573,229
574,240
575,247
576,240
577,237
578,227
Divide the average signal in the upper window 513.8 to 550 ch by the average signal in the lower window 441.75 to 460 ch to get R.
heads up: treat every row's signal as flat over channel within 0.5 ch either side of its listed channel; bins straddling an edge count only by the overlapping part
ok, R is 1.42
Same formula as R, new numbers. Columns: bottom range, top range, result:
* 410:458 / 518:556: 1.40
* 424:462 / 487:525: 1.16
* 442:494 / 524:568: 1.41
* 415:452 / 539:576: 1.40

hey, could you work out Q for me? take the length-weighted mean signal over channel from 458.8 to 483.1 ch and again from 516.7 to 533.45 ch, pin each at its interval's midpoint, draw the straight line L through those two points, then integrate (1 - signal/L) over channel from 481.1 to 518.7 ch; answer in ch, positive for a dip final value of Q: 3.85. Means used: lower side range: 171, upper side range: 220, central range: 177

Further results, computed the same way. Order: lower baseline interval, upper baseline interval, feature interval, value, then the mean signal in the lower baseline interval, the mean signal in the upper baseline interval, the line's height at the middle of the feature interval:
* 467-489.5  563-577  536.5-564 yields -3.0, 168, 223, 211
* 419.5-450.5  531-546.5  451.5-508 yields 7.6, 164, 236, 195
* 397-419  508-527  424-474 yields 6.2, 178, 204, 188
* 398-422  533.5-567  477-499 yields 4.8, 176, 232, 208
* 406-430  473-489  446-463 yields 0.9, 170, 162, 165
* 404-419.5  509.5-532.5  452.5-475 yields 2.8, 174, 212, 192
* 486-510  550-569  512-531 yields -1.5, 175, 228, 195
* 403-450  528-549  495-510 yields 2.1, 168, 235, 214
